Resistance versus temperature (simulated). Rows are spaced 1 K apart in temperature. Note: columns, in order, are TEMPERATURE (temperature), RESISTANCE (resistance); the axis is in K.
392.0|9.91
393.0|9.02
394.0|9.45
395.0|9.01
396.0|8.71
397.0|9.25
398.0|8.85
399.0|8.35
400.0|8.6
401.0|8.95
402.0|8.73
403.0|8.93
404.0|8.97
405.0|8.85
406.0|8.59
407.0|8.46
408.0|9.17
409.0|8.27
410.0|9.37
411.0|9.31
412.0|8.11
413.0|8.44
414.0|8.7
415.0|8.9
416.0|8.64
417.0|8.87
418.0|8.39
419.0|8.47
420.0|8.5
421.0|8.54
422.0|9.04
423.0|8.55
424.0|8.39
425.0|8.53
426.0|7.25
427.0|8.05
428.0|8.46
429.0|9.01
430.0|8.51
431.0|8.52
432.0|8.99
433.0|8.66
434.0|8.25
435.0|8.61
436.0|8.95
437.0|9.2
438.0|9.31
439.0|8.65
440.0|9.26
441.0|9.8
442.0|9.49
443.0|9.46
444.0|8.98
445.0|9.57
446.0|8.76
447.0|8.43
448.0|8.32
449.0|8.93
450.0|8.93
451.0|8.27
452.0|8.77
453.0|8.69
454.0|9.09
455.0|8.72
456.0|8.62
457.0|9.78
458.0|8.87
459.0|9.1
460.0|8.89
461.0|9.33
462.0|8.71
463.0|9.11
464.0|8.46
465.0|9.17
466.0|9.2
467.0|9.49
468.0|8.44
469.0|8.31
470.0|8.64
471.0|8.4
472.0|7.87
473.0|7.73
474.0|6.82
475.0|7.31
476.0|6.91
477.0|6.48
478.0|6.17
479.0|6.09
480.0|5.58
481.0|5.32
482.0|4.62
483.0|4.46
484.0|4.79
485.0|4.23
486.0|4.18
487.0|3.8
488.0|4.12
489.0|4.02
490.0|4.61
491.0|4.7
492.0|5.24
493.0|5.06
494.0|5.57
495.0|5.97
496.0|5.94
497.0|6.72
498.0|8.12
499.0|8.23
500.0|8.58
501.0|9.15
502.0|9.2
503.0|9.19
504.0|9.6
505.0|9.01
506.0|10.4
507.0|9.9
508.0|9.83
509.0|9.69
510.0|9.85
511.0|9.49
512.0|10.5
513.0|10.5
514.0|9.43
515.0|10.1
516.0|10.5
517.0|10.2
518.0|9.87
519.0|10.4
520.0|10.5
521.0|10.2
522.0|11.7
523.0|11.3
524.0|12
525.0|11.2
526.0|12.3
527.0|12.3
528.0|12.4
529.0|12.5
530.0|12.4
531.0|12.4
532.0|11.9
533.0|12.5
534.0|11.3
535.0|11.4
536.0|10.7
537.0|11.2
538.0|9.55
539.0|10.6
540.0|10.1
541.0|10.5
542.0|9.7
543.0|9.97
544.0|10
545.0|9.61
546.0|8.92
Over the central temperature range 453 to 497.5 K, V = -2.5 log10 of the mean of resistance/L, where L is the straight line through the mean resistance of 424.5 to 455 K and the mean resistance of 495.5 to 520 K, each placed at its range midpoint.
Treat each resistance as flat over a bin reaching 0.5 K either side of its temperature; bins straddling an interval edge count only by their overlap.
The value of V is 0.29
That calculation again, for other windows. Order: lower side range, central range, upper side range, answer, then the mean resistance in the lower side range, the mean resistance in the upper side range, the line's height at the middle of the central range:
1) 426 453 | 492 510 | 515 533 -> 0.29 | 8.82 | 11.4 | 10.7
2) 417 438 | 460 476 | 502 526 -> 0.11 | 8.57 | 10.3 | 9.36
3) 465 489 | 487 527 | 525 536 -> 0.12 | 6.48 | 12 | 9.59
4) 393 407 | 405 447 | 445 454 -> 0.00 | 8.86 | 8.71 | 8.78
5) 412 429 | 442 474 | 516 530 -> 0.09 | 8.49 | 11.3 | 9.52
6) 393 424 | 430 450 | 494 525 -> 0.01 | 8.76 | 9.5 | 8.99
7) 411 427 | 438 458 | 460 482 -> -0.12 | 8.5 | 7.74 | 8.08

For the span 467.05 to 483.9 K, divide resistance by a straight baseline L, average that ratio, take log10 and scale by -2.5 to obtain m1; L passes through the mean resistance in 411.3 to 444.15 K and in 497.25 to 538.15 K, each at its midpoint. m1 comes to 0.37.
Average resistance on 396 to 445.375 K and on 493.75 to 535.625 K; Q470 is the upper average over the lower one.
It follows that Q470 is 1.16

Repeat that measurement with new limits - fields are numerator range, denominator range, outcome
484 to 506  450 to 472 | 0.73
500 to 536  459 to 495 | 1.61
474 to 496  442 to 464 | 0.59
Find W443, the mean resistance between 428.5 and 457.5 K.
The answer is 8.91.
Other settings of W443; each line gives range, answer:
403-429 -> 8.61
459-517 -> 7.61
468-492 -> 5.92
